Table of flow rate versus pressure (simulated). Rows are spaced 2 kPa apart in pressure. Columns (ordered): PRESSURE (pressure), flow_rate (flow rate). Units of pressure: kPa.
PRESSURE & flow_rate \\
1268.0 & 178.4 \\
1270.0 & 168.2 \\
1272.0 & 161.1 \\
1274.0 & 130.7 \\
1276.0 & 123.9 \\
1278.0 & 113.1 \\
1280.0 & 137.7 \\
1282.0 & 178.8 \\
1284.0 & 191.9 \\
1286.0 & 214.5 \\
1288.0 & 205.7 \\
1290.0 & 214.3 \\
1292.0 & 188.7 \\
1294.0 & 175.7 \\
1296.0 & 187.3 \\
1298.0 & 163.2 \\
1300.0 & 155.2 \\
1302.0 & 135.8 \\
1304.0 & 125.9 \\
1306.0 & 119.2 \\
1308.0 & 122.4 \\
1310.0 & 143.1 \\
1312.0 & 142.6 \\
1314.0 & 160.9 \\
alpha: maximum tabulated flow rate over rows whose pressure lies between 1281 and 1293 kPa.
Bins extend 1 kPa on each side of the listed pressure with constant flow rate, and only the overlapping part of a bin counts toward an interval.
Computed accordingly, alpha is 214.5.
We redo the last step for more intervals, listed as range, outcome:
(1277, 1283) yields 178.8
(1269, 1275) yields 168.2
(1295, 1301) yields 187.3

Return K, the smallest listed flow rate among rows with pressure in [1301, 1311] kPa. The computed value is 119.2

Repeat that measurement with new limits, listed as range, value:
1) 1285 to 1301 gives 155.2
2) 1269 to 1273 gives 161.1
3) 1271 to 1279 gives 113.1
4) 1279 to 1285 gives 137.7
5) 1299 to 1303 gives 135.8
